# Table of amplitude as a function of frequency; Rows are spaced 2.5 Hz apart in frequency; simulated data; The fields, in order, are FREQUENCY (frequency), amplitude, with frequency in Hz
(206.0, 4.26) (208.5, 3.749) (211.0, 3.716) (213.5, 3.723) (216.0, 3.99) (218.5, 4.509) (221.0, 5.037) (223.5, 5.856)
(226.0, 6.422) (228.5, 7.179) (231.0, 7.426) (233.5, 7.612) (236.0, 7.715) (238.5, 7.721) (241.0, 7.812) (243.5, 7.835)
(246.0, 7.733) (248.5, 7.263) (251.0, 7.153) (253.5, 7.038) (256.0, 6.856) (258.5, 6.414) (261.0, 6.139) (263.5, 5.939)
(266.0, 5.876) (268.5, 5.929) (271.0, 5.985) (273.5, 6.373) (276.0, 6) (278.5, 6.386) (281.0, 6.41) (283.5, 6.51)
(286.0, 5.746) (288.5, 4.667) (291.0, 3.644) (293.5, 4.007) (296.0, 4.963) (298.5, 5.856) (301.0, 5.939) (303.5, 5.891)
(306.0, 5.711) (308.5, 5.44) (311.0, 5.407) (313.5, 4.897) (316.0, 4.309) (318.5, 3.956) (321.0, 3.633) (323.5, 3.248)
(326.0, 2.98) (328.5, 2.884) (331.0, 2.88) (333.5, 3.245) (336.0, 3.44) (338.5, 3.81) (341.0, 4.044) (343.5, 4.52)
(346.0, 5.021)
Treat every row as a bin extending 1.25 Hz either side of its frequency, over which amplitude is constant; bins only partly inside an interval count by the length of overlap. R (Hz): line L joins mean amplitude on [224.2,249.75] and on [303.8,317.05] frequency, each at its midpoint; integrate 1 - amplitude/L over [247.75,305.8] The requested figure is 2.8 Hz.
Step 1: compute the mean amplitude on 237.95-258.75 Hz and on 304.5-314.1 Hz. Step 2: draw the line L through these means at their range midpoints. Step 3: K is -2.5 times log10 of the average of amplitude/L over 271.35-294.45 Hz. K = 0.13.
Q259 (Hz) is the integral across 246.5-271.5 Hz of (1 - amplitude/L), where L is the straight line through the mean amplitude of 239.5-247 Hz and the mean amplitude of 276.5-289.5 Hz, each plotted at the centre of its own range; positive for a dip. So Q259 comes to 2.0 Hz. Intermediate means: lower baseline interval 7.79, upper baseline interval 5.97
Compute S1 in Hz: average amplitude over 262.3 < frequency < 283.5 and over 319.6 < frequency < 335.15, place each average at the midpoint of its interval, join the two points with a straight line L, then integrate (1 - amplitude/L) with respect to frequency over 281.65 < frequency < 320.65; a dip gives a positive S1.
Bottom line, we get -4.9 Hz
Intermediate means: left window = 6.14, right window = 3.16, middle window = 5.11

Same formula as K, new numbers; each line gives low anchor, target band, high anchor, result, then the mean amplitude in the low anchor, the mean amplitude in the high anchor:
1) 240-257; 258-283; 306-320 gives 0.062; 7.39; 4.86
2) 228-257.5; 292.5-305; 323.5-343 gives -0.099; 7.44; 3.37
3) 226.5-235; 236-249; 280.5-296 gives -0.124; 7.33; 5.09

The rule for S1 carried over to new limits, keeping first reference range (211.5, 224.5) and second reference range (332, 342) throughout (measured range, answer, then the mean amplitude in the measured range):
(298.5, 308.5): -5.0 Hz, 5.8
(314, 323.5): -0.5 Hz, 3.95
